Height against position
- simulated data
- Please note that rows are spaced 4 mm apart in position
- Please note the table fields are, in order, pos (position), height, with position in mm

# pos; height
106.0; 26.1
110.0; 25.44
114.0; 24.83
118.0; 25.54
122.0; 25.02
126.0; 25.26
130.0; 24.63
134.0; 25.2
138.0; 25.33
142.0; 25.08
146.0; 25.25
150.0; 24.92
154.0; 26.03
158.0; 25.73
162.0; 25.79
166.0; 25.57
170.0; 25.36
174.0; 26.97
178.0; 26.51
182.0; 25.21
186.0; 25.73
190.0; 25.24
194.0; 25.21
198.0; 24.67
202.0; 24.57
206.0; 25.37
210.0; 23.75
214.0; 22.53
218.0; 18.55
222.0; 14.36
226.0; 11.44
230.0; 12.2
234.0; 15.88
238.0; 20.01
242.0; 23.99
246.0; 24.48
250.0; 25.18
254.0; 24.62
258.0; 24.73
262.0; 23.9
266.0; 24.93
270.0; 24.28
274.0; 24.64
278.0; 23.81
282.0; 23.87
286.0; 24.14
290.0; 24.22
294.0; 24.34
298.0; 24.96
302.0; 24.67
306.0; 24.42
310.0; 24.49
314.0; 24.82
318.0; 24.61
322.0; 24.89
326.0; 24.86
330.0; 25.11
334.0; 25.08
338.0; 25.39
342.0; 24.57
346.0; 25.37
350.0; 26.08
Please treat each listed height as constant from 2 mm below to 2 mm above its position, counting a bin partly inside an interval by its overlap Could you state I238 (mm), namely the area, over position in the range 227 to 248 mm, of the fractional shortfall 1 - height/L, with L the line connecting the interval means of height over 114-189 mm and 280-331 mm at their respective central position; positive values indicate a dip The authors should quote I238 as 5.1 mm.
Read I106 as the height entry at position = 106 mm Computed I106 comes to 26.1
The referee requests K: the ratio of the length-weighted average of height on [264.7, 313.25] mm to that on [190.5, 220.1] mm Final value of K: 1.03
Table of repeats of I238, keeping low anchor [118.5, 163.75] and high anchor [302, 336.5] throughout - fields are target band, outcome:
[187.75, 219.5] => 1.6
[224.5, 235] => 5.1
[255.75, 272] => 0.3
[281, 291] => 0.3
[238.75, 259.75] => 0.6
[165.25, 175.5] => -0.3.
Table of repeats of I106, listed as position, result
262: 23.9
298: 24.96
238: 20.01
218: 18.55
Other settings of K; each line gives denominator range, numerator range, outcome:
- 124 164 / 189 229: 0.84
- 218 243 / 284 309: 1.51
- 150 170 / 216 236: 0.56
